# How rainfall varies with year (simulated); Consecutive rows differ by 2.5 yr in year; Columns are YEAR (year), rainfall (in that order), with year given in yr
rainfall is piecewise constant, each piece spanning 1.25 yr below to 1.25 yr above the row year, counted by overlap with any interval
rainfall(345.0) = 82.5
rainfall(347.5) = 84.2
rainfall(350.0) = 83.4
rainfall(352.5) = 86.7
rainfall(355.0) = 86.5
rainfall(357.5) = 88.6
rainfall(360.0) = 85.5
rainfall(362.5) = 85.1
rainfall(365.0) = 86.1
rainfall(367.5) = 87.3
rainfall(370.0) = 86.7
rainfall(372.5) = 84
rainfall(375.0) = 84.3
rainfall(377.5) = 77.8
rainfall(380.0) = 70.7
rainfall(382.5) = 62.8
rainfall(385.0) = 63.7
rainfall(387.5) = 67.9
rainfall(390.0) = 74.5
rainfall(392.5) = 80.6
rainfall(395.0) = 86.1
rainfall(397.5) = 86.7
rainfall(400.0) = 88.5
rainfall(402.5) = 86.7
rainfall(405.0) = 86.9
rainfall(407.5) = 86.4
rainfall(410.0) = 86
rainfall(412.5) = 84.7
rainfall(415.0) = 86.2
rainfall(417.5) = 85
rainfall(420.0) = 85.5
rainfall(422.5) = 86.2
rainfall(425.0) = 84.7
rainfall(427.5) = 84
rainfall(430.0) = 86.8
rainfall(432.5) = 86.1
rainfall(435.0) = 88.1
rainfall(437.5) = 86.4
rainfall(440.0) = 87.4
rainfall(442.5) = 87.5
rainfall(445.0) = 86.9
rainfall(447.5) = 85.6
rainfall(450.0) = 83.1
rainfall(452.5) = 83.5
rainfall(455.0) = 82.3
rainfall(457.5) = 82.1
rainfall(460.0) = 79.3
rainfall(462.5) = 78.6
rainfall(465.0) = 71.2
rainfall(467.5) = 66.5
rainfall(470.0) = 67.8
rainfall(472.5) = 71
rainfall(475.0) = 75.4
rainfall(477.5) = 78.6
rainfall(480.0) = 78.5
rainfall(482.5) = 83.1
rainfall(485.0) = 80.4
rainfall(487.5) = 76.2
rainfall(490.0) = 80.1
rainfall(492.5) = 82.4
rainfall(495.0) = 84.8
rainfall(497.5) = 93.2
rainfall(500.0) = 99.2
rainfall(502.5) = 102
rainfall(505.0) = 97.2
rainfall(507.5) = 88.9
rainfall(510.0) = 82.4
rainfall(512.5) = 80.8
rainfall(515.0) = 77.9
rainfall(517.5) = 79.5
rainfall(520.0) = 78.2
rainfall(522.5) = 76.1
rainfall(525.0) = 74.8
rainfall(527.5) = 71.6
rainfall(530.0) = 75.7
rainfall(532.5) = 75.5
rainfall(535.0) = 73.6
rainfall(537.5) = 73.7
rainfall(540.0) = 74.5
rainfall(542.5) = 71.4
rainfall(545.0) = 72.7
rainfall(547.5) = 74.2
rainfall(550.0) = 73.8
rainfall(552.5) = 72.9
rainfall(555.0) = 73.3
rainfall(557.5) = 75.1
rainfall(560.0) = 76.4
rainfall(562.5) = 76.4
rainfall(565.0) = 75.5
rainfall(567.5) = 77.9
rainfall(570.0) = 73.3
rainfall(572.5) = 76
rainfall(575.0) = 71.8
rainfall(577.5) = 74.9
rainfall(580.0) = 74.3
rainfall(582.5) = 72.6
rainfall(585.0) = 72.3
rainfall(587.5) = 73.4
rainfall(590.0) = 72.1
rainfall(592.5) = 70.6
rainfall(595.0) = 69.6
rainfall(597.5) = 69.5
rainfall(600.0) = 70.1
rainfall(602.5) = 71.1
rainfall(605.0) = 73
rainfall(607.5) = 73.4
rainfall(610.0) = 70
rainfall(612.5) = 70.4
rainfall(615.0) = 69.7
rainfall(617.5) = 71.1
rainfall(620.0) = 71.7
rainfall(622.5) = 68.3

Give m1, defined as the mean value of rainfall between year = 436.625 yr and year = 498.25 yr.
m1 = 80.3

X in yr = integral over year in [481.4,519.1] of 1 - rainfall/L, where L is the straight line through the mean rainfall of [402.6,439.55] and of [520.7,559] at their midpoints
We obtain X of -3.8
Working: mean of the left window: 86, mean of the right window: 74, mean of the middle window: 85.8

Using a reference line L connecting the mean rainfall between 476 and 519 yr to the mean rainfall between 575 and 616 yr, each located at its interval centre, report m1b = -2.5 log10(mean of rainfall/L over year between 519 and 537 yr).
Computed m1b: 0.08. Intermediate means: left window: 84.9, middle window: 75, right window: 71.7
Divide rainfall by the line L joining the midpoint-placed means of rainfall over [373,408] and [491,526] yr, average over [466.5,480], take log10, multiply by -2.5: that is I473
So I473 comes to 0.153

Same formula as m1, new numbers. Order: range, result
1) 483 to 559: 79.8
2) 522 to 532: 74.5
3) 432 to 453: 86.2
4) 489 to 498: 84.6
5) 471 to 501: 81.6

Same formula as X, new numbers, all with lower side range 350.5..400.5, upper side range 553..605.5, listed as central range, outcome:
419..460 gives -3.48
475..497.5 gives -1.22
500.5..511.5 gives -2.42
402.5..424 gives -1.73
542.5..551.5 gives 0.15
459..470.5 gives 0.70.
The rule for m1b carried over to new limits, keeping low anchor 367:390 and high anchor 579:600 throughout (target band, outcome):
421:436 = -0.15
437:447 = -0.17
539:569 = -0.03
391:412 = -0.14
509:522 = -0.09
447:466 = -0.09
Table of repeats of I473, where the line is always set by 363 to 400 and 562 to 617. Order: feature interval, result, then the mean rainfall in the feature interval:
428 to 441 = -0.125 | 86.8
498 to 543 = -0.089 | 81.1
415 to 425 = -0.103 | 85.5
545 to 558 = 0.001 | 73.7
